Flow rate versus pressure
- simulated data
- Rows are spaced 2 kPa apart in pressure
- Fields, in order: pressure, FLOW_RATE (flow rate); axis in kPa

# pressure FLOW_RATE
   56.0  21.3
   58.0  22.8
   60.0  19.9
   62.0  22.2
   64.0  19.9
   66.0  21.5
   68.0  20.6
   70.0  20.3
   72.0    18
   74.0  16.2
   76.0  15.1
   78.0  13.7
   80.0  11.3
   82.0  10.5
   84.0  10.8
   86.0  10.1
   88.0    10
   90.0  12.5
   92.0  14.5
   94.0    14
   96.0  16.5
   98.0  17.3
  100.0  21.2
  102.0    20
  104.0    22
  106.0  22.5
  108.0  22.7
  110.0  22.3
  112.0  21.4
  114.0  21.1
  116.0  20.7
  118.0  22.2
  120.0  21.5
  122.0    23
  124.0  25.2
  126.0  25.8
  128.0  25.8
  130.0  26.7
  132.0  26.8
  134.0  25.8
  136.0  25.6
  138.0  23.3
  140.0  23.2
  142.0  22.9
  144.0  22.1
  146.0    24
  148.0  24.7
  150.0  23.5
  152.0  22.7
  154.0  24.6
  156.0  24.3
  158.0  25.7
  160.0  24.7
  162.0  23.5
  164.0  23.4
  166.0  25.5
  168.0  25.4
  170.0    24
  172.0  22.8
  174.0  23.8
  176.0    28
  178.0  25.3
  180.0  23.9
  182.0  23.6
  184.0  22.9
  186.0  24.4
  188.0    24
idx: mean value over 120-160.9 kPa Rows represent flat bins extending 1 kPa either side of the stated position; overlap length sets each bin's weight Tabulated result 24.4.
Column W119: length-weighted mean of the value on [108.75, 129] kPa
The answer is 22.9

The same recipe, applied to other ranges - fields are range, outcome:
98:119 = 21.4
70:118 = 16.9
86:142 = 21.1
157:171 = 24.6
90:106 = 17.9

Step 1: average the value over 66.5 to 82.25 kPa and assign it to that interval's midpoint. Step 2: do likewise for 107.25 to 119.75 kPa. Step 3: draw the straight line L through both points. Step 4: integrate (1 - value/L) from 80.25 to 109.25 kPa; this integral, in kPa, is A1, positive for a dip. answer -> 5.0 kPa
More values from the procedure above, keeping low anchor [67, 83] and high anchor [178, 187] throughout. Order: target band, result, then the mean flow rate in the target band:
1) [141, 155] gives -1.5 kPa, 23.5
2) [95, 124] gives -4.5 kPa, 21.2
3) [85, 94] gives 2.6 kPa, 12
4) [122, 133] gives -3.4 kPa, 25.8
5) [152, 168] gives -1.7 kPa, 24.5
